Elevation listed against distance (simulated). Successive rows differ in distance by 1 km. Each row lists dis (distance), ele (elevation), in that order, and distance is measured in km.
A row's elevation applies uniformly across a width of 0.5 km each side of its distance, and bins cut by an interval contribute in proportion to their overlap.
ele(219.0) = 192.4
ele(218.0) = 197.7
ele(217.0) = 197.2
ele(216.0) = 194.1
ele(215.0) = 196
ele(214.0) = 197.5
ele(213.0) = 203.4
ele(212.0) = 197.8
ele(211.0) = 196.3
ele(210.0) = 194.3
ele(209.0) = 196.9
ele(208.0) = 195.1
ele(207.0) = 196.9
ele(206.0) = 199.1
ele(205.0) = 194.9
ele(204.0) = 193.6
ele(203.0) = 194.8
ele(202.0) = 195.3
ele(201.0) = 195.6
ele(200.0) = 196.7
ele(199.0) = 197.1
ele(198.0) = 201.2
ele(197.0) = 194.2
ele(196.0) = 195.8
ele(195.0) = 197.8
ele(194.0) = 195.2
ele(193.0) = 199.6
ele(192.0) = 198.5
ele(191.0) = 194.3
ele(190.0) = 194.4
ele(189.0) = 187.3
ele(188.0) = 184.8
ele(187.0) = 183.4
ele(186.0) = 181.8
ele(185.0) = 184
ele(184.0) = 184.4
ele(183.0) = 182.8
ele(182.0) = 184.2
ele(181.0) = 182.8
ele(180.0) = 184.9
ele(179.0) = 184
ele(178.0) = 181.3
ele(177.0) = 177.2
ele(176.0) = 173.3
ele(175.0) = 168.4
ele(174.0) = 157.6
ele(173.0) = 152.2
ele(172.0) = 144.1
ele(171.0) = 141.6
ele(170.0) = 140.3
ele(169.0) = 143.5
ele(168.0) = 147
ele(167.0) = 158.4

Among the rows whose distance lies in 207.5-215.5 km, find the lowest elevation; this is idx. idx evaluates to 194.3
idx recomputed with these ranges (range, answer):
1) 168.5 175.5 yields 140.3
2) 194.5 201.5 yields 194.2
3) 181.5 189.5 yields 181.8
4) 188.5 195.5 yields 187.3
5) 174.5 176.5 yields 168.4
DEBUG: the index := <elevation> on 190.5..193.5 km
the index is 197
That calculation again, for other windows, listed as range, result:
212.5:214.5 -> 200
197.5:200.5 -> 198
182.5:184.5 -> 184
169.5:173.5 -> 145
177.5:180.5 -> 183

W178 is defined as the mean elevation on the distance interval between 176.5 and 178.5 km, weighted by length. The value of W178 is 179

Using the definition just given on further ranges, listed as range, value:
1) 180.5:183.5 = 183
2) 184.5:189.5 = 184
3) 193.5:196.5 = 196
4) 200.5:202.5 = 195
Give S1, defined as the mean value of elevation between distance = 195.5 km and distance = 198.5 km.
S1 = 197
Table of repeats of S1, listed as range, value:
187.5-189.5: 186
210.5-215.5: 198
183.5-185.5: 184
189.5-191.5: 194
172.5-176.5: 163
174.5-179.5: 177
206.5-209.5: 196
